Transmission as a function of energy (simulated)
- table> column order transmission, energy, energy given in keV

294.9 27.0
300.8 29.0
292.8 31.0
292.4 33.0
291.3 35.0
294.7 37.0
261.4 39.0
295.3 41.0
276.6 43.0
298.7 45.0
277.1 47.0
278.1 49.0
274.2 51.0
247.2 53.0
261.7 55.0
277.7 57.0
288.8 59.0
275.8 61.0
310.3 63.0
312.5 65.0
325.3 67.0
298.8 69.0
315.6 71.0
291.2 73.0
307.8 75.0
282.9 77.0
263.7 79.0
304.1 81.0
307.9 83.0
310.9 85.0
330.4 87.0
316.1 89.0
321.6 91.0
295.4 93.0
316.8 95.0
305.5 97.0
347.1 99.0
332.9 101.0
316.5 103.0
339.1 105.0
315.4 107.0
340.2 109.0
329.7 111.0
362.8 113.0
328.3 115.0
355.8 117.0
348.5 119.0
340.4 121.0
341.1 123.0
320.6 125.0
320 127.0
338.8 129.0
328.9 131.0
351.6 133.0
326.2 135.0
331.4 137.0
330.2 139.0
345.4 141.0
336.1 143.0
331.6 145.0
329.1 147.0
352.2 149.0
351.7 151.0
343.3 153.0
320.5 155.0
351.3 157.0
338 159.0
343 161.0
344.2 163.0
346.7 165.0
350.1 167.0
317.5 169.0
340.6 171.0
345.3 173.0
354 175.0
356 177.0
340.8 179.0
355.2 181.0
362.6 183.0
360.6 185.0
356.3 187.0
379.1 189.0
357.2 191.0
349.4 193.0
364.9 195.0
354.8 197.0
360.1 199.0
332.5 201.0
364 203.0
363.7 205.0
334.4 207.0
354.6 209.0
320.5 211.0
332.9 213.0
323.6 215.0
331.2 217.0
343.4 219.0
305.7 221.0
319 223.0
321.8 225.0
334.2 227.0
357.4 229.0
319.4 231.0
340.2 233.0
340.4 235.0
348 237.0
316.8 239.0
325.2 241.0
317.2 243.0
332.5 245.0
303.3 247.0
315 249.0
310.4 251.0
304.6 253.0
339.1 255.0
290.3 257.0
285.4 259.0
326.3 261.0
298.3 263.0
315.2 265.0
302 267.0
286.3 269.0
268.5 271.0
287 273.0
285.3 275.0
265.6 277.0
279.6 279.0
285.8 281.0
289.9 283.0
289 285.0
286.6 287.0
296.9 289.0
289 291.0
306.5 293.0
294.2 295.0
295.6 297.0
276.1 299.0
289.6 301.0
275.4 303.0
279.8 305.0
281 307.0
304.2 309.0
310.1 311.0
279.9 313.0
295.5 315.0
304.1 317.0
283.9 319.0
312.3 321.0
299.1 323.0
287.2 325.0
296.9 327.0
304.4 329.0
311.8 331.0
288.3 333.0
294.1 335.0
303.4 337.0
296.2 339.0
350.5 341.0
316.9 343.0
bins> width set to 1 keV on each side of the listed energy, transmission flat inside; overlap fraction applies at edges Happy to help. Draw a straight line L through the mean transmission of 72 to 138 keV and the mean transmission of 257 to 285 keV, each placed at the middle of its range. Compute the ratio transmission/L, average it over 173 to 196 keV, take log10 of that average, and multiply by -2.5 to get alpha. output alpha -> -0.163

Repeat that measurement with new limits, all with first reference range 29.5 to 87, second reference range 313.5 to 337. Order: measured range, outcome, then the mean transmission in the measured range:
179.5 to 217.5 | -0.190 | 351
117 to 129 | -0.152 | 336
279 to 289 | 0.033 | 288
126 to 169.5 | -0.155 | 338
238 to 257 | -0.075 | 317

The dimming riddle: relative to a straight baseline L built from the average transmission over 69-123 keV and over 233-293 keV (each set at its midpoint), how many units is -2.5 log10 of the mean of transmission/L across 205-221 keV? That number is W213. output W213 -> -0.09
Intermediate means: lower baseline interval 320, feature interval 334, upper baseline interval 303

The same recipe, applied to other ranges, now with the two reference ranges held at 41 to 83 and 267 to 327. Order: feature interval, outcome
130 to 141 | -0.16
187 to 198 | -0.24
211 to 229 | -0.14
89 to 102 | -0.11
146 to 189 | -0.20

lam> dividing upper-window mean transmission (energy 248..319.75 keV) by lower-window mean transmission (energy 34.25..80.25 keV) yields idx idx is 1.02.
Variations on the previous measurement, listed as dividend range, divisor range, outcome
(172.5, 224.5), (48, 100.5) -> 1.16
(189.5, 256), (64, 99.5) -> 1.09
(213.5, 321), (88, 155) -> 0.92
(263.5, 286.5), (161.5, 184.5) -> 0.83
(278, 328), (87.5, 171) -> 0.87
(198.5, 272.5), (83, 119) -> 0.99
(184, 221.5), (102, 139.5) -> 1.04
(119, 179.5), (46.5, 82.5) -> 1.17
